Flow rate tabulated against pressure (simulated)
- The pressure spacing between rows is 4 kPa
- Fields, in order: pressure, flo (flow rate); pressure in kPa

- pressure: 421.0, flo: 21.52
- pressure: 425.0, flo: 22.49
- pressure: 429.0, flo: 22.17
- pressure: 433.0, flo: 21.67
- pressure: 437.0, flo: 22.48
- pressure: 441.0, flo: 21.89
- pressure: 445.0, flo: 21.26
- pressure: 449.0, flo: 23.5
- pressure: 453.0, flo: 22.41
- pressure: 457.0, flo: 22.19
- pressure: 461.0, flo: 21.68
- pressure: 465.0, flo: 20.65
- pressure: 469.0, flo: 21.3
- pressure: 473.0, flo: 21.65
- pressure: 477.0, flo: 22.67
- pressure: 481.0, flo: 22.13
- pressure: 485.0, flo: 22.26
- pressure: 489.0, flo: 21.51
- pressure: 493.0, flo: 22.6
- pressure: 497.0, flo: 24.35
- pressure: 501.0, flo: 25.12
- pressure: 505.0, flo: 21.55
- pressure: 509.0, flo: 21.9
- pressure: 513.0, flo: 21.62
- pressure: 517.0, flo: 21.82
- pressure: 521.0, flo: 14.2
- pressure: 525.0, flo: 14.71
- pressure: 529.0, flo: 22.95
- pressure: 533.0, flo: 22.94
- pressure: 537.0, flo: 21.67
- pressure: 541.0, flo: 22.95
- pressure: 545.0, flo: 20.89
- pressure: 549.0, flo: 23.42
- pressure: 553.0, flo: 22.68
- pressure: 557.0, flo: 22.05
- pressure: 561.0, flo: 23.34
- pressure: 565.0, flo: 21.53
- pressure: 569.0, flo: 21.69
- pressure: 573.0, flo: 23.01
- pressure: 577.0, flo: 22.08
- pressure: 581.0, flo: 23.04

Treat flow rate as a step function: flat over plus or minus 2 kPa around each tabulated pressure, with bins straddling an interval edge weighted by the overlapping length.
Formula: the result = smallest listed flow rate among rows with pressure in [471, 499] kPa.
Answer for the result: 21.51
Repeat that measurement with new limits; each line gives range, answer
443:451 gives 21.26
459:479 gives 20.65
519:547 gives 14.2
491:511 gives 21.55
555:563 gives 22.05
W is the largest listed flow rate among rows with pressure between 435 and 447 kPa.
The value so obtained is 22.48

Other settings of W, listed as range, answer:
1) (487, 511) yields 25.12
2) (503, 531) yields 22.95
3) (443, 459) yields 23.5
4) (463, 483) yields 22.67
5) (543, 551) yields 23.42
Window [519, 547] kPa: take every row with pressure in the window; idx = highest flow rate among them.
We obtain 22.95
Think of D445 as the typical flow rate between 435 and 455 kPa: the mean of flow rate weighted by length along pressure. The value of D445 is 22.3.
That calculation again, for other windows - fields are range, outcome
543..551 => 22.2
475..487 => 22.4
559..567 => 22.4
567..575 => 22.4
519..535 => 18.7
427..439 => 22.1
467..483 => 21.9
